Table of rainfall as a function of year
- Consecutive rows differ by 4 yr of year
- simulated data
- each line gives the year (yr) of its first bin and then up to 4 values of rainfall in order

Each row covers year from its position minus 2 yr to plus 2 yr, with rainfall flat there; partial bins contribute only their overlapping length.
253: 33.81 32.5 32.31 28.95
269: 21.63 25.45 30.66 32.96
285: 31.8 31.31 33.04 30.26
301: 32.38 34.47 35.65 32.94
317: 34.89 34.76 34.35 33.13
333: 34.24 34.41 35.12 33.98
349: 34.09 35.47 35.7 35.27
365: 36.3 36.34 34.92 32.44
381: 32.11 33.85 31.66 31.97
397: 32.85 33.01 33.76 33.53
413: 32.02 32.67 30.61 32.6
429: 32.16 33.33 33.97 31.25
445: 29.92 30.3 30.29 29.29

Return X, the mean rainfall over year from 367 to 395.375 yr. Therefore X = 33.3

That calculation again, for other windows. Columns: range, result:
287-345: 33.7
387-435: 32.5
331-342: 34.5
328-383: 34.6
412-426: 31.9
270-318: 31.9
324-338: 34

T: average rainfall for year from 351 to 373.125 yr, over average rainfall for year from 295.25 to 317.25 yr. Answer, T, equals 1.07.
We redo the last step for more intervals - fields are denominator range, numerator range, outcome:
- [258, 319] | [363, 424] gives 1.06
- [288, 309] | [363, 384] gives 1.05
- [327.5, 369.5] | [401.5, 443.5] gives 0.93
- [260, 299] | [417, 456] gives 1.06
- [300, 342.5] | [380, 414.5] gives 0.96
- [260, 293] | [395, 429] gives 1.10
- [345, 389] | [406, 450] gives 0.93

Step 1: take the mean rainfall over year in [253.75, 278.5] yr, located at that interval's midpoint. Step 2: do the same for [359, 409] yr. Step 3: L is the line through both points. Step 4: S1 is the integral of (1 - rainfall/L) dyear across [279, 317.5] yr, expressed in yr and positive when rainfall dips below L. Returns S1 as -3.51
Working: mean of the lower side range 28.8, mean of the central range 32.9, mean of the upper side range 33.7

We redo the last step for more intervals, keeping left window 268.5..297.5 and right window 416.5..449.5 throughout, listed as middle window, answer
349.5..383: -4.0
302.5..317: -1.9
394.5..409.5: -0.8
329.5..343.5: -1.7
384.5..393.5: -0.3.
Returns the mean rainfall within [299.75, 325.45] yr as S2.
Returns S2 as 34.3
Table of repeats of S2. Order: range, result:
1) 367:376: 35.3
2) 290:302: 31.8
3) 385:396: 32.3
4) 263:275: 25.3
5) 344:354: 34.5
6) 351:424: 33.6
